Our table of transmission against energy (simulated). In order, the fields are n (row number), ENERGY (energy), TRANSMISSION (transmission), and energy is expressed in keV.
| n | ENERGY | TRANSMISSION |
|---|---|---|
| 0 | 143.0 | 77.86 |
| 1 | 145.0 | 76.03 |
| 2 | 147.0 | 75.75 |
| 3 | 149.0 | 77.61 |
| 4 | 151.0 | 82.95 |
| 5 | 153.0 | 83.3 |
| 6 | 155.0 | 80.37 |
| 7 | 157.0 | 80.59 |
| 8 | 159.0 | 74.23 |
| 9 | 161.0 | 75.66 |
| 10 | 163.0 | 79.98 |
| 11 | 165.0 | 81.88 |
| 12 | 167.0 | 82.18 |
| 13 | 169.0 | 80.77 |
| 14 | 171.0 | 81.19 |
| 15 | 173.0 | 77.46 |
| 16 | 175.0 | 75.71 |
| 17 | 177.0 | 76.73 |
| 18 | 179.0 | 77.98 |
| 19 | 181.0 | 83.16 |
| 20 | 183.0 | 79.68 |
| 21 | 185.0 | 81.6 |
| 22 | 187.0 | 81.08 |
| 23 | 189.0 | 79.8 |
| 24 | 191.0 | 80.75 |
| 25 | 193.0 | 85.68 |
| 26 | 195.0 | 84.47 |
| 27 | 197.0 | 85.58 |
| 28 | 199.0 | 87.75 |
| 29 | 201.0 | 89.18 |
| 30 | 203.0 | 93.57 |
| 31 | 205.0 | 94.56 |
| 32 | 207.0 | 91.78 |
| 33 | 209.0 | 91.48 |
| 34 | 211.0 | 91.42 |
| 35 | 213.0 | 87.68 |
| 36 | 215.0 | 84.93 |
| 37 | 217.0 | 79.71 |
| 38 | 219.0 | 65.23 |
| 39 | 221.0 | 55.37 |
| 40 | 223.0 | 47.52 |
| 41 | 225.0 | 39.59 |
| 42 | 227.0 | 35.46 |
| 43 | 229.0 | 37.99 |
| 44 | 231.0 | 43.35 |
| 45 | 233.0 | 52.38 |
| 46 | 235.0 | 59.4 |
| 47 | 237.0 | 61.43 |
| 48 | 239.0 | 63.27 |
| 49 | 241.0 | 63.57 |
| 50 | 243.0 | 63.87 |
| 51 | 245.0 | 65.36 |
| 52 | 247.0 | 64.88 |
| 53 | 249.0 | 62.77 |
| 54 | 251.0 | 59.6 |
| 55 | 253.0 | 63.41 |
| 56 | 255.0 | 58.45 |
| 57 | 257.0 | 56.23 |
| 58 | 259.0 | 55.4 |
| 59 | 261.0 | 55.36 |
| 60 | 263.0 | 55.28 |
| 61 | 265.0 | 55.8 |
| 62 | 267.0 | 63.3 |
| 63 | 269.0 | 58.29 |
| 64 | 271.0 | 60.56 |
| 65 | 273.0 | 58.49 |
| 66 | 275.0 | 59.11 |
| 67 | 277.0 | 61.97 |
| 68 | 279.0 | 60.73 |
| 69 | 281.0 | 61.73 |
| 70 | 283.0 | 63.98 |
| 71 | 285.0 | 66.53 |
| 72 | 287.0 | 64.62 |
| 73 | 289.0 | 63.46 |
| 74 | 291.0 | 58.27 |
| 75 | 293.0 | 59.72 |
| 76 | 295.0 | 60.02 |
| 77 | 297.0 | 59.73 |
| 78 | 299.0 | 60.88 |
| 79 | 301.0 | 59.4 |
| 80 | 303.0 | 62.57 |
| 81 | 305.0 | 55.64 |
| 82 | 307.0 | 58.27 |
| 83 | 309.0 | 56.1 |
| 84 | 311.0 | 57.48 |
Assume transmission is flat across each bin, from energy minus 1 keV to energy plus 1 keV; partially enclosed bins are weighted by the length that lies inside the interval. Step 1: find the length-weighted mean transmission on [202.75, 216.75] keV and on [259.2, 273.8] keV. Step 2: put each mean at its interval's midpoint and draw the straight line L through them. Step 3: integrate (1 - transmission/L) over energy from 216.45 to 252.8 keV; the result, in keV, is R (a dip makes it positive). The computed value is 8.97 keV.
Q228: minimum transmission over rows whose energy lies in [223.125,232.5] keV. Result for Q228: 35.46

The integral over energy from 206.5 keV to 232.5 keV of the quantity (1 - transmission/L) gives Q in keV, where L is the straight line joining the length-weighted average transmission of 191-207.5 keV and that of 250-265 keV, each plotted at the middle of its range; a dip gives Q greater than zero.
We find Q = 4.6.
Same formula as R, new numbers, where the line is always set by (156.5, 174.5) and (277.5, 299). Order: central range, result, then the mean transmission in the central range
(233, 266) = 3.6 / 60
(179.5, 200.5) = -2.0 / 83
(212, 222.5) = -0.2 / 73.3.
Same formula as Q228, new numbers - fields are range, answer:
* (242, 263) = 55.28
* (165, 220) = 65.23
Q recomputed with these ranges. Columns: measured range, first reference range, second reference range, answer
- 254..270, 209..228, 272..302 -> 1.50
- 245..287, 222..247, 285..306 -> -2.39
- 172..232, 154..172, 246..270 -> -3.37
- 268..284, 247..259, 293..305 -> -0.14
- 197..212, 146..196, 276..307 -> -3.26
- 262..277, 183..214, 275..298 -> 1.72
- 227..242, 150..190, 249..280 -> 2.79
